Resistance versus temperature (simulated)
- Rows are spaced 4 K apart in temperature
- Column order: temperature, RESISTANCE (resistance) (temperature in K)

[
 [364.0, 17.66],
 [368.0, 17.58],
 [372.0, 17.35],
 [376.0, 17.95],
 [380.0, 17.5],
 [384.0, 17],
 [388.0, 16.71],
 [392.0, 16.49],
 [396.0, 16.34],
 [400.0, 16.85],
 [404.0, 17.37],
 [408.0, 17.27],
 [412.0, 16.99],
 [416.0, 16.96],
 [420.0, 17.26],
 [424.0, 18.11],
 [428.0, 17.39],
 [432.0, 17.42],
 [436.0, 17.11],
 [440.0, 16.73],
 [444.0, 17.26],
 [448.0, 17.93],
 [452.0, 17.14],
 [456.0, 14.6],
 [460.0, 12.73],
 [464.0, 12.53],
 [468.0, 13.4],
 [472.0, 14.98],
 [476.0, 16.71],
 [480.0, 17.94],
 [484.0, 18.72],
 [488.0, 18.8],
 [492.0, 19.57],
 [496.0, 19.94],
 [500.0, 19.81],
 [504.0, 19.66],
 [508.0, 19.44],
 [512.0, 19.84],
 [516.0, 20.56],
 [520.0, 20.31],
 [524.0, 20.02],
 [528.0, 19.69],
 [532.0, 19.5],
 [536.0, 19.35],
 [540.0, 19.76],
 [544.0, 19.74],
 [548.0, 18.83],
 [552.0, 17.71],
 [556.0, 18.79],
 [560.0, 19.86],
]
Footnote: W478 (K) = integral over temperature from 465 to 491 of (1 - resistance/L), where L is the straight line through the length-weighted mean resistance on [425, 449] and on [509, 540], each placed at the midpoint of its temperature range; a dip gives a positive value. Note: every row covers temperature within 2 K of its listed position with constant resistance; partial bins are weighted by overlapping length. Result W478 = 2.6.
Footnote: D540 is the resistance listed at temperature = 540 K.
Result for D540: 19.76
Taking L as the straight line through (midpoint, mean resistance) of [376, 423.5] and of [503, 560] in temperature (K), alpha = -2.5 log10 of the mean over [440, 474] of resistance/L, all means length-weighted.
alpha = 0.19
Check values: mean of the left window 17.1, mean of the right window 19.5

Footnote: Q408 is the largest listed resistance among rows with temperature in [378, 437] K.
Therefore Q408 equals 18.11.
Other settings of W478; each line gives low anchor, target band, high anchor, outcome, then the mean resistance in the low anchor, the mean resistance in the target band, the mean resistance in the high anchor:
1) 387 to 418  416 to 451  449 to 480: -3.26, 16.9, 17.4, 14.9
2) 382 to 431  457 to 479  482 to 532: 5.20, 17.1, 14.3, 19.7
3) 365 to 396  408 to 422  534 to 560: 0.38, 17.2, 17.1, 19.1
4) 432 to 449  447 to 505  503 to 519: 5.39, 17.2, 16.9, 19.9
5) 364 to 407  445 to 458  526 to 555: 1.02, 17.1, 16.6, 19.2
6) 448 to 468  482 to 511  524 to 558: -4.74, 14.5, 19.4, 19.2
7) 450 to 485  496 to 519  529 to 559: -3.42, 15.3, 19.9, 19.1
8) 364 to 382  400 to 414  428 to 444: 0.16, 17.6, 17.2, 17.1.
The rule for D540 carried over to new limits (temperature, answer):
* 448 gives 17.93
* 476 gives 16.71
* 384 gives 17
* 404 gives 17.37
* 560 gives 19.86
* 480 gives 17.94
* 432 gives 17.42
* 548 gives 18.83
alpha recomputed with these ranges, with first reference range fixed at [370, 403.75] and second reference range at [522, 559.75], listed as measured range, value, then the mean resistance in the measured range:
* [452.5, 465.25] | 0.29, 13.8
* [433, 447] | 0.04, 17.1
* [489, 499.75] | -0.06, 19.7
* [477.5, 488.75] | 0.00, 18.4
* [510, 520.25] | -0.07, 20.2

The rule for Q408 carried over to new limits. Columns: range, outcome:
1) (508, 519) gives 20.56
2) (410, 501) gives 19.94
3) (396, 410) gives 17.37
